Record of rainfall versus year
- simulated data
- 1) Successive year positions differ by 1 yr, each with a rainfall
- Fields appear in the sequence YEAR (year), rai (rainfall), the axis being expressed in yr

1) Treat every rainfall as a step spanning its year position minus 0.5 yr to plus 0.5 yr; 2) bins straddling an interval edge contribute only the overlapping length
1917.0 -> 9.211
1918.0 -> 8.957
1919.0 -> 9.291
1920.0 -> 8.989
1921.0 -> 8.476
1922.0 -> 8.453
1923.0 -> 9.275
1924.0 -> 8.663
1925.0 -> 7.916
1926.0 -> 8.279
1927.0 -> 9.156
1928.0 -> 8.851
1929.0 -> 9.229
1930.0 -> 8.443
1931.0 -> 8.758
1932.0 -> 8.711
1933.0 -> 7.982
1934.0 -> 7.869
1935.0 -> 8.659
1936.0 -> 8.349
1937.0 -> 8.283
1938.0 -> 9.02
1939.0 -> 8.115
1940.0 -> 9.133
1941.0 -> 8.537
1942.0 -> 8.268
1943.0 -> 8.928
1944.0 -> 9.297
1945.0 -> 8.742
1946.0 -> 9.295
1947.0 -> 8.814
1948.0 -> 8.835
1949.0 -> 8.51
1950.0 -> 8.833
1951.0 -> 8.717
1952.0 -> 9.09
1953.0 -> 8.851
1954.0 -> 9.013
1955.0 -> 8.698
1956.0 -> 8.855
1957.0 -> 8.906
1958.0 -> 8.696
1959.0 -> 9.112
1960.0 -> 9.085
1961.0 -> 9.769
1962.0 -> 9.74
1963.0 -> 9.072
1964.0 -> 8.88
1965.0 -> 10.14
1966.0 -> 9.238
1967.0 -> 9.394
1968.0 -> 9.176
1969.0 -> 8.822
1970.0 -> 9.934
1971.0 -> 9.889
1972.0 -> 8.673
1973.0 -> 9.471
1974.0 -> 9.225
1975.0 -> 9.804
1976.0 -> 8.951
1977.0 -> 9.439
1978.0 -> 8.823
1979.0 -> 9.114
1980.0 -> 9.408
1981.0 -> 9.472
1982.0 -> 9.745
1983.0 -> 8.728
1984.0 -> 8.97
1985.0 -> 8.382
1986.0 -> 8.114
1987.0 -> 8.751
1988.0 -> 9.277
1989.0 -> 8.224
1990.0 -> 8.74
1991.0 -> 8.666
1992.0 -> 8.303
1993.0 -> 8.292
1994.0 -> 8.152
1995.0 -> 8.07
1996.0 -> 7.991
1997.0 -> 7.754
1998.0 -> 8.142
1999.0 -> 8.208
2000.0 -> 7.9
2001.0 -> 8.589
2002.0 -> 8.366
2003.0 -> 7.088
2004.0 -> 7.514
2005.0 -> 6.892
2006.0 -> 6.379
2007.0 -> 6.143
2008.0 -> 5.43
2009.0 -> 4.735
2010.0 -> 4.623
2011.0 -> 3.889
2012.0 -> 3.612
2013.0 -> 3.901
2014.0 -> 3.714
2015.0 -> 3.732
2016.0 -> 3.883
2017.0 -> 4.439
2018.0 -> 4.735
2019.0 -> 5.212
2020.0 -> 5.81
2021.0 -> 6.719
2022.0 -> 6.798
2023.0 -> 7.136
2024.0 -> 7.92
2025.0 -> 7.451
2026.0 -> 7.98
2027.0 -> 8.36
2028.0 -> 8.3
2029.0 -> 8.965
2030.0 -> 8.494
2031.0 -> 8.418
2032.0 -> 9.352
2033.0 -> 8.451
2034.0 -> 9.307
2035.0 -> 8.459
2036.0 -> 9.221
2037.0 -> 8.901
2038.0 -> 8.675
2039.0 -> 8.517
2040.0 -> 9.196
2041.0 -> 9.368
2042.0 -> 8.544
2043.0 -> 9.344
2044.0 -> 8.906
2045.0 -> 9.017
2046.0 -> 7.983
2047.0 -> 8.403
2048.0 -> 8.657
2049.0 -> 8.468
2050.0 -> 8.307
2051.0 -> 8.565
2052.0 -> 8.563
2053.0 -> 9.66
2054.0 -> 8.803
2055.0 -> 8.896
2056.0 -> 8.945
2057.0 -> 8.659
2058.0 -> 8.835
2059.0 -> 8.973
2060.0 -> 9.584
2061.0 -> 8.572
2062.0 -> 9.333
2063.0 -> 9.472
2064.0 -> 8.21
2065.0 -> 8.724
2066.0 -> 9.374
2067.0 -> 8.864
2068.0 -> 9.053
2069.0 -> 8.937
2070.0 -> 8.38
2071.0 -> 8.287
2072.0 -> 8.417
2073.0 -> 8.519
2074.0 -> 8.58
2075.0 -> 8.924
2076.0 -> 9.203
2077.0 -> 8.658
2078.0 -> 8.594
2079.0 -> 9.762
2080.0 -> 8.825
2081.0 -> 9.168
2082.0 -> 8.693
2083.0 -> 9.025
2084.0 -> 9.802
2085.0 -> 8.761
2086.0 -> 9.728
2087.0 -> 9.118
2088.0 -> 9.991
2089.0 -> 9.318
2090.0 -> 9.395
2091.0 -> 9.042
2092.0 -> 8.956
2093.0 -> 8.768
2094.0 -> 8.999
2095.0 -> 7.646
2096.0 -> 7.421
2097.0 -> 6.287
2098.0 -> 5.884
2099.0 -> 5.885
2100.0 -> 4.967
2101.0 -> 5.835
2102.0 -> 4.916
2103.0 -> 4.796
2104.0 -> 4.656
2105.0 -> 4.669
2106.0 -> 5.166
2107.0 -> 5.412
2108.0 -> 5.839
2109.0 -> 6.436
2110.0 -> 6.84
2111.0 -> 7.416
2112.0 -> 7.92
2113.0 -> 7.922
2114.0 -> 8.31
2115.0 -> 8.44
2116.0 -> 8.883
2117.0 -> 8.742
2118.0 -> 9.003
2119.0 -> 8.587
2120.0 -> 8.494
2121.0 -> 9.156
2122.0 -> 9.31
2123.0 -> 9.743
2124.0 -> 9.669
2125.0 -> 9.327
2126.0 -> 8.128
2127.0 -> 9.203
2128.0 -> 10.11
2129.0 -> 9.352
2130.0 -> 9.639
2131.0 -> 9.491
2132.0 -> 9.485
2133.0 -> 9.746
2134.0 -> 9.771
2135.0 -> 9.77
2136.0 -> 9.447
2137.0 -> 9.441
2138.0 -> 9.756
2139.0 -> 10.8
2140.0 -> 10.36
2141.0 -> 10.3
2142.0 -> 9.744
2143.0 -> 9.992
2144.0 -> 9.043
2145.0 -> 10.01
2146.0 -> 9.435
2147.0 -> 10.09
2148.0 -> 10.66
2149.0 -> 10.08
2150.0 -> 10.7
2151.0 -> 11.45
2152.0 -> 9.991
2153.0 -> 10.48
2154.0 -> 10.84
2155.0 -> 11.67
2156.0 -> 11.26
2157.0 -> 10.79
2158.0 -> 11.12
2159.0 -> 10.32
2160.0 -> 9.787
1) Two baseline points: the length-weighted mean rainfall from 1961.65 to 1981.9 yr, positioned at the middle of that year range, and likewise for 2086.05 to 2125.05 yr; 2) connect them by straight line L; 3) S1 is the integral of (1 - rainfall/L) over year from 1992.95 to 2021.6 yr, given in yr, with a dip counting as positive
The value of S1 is 8.8 yr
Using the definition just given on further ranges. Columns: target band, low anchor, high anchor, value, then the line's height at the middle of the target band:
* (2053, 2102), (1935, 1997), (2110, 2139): 2.5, 9.03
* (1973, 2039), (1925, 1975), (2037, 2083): 9.6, 8.88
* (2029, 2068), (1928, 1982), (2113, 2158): 2.2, 9.38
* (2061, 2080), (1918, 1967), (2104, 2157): 0.4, 9.03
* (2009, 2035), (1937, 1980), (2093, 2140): 6.5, 8.64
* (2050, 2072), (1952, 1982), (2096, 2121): -3.6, 7.61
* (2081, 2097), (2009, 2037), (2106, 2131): -2.2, 7.83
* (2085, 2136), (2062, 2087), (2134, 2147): 7.5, 9.43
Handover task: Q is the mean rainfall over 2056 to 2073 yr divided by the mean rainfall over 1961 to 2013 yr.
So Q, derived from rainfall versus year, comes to 1.1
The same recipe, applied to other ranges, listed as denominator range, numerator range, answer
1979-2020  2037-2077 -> 1.25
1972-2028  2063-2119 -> 1.08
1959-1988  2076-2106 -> 0.85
